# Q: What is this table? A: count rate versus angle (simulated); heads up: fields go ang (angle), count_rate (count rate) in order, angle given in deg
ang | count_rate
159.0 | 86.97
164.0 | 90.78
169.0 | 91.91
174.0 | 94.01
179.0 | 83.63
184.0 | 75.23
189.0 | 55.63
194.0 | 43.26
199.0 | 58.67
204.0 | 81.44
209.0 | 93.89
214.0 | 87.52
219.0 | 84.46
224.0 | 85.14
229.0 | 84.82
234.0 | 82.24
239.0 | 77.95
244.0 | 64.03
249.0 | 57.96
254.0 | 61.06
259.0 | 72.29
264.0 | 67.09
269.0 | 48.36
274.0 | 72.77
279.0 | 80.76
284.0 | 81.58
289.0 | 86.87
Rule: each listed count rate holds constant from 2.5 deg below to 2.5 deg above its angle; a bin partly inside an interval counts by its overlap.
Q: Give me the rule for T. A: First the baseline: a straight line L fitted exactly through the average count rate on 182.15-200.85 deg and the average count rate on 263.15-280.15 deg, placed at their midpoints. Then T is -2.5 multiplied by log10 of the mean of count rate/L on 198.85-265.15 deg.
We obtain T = -0.23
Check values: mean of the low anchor 57.6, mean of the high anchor 66.2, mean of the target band 76.4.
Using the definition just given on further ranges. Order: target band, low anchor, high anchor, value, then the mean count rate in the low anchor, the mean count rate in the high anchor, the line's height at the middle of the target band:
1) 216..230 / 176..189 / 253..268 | -0.205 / 75.4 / 65.5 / 70.3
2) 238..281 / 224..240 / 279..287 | 0.230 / 82.6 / 81.7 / 82.1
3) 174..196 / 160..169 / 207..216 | 0.307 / 90.5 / 90.7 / 90.6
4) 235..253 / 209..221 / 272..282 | 0.223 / 87.7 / 77.2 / 82.8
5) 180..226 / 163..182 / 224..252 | 0.109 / 89.6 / 74.2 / 82.5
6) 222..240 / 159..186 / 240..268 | -0.170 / 87.3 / 64.3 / 70.8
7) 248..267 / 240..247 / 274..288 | 0.112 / 66.6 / 80.3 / 71.7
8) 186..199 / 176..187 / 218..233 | 0.469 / 79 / 84.6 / 80.4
